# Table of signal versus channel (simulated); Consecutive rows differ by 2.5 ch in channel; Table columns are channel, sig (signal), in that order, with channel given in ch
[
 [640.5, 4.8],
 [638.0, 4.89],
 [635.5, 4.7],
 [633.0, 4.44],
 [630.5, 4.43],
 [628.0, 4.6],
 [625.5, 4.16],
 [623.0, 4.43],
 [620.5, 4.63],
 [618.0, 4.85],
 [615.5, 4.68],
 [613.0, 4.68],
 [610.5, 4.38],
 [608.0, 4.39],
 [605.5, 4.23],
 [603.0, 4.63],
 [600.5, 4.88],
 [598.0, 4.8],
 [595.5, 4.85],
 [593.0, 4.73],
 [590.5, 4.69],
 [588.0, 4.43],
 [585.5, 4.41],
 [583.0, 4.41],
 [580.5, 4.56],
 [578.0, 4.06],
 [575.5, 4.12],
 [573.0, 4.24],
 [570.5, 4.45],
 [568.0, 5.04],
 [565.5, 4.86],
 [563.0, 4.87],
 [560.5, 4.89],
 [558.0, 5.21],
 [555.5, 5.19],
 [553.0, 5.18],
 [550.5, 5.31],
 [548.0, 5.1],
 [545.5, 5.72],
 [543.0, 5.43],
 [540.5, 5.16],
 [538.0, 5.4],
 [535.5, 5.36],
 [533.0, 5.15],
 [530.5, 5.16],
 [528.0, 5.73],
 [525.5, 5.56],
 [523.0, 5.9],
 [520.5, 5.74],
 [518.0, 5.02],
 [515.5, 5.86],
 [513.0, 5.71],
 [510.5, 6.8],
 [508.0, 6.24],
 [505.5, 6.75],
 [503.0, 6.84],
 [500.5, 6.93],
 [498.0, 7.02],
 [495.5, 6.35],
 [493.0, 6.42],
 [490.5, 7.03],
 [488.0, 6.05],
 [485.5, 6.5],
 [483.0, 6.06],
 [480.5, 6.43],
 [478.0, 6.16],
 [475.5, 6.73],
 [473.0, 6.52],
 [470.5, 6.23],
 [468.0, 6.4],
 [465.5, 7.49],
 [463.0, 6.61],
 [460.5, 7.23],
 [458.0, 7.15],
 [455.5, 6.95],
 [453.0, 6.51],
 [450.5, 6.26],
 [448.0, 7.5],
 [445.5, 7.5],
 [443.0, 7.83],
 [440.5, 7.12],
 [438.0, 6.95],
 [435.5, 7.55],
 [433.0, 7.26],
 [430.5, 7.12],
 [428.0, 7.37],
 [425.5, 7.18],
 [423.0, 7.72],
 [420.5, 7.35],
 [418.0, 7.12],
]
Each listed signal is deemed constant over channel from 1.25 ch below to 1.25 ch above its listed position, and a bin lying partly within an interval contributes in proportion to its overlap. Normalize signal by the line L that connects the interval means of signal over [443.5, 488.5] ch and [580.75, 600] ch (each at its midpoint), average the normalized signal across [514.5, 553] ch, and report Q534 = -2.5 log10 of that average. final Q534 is 0.028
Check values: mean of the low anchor 6.71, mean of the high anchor 4.62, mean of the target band 5.43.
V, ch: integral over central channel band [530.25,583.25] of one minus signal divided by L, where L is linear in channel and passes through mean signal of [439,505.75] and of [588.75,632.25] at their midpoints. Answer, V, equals 4.74 ch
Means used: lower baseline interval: 6.76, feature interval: 4.95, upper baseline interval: 4.59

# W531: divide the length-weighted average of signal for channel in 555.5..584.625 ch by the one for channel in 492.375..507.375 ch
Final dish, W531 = 0.7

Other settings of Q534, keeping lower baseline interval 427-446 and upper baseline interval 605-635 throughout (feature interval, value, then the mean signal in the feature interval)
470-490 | 0.05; 6.37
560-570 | 0.10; 4.88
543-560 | 0.06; 5.28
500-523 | 0.00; 6.17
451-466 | 0.01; 6.93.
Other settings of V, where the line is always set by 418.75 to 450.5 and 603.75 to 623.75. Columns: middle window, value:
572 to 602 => 2.6 ch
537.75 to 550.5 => 0.6 ch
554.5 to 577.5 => 2.4 ch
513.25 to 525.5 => 0.8 ch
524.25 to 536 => 0.9 ch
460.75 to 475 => 0.2 ch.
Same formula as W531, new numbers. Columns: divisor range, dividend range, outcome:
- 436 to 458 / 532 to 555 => 0.75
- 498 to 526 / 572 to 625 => 0.73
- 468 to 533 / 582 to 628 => 0.74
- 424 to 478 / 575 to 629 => 0.65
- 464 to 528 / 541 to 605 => 0.76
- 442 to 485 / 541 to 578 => 0.73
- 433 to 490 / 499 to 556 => 0.84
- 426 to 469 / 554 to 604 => 0.66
